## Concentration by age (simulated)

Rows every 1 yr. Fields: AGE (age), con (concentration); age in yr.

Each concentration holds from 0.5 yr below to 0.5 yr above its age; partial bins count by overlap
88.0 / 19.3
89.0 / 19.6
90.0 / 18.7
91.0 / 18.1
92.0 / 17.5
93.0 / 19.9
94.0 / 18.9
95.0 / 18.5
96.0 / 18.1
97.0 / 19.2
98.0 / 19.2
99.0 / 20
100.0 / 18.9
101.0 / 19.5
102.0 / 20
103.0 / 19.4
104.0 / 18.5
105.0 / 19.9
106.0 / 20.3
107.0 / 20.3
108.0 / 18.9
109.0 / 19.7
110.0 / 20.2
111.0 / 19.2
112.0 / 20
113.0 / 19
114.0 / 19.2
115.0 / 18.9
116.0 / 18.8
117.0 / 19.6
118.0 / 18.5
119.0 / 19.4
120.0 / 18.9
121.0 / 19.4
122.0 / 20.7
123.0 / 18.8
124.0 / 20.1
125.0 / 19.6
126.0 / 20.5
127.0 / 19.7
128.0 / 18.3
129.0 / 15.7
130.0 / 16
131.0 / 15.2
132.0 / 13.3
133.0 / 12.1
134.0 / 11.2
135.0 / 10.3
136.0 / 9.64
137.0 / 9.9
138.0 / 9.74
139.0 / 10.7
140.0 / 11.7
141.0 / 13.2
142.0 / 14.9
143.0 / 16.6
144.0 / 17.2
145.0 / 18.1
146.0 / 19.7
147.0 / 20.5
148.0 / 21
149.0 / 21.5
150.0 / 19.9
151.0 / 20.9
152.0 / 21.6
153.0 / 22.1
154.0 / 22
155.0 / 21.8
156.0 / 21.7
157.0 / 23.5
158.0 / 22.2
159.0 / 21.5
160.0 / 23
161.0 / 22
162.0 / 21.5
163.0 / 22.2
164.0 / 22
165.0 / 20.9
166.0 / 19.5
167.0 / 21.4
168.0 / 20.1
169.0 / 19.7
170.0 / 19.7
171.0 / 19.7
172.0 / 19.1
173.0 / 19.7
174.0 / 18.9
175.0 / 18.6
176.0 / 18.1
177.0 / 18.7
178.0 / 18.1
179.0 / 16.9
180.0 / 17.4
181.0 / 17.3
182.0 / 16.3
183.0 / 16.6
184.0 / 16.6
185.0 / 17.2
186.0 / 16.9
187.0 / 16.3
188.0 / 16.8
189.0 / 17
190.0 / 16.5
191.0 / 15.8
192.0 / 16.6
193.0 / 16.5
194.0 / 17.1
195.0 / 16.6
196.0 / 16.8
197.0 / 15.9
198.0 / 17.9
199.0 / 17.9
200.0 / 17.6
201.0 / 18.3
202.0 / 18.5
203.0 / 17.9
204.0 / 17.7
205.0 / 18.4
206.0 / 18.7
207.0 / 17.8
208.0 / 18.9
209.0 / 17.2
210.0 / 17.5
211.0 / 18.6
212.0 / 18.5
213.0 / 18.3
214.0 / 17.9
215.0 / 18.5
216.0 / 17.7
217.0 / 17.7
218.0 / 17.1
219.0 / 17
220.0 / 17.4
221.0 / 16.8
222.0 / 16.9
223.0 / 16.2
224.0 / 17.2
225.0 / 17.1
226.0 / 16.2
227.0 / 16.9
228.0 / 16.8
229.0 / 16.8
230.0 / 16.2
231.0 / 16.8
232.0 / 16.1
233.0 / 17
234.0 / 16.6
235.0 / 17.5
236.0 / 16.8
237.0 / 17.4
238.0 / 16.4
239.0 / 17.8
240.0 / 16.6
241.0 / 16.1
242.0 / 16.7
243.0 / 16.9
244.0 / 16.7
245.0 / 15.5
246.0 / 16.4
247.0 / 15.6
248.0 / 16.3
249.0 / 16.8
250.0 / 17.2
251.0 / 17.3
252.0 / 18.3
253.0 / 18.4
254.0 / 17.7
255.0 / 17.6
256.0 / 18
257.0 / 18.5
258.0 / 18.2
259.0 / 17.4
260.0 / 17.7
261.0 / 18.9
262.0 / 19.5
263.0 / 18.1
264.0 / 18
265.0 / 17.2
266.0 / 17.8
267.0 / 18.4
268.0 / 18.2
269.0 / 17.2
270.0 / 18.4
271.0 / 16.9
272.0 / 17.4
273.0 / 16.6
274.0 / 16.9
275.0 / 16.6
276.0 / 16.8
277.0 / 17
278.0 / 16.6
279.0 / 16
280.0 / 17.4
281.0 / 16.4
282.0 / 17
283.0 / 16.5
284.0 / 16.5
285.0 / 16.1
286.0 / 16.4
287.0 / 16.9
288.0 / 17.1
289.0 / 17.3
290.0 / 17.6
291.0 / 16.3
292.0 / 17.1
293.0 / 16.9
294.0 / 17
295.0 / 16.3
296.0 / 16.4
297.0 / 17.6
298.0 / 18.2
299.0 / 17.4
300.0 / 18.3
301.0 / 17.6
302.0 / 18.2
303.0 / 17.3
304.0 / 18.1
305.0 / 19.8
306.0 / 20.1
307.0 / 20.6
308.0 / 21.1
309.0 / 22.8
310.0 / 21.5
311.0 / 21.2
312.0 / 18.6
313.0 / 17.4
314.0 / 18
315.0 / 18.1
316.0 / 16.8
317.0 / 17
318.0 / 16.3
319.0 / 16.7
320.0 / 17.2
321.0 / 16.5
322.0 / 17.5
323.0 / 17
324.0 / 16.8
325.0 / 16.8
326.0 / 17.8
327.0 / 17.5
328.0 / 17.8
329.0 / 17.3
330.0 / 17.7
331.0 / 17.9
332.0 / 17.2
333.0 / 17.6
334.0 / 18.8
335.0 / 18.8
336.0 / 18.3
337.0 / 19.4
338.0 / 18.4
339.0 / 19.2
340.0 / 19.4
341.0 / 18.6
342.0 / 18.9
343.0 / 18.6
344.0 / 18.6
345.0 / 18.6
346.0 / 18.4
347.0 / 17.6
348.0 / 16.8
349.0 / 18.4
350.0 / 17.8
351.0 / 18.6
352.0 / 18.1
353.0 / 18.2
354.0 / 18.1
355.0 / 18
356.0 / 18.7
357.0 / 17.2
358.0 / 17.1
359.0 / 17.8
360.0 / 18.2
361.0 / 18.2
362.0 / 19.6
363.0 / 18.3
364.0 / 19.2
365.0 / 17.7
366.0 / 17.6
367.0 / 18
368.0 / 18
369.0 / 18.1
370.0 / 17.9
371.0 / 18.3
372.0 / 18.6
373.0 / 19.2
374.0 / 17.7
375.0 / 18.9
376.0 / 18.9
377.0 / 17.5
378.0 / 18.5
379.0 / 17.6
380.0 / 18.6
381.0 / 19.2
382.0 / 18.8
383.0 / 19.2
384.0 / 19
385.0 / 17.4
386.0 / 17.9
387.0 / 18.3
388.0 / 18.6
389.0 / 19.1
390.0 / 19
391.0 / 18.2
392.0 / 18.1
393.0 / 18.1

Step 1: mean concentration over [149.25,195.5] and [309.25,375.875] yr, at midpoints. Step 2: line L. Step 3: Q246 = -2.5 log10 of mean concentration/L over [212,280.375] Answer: 0.09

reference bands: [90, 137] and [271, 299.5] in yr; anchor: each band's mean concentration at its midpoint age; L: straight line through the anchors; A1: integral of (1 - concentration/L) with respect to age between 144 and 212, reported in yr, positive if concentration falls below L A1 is -4.99 yr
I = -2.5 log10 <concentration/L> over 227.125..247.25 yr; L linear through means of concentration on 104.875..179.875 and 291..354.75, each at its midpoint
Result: 0.104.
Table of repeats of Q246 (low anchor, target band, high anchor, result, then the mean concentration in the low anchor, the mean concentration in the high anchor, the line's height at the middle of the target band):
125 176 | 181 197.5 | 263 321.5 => 0.09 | 18.2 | 17.7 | 18.1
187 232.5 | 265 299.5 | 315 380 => 0.04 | 17.3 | 18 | 17.7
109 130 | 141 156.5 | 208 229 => -0.06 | 19.2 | 17.4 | 18.6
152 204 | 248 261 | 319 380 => 0.05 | 18.9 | 18.1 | 18.5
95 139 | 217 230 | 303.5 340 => 0.07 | 17.7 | 18.3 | 18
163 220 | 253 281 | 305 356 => 0.04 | 18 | 18.3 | 18.2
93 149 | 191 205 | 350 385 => 0.03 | 17.6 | 18.3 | 17.8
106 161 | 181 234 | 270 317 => 0.04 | 18.1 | 17.7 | 17.9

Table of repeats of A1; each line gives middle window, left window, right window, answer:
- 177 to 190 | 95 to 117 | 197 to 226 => 0.82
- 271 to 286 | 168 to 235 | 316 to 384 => 0.93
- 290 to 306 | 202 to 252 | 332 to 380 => 0.19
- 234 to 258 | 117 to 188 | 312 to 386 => 1.39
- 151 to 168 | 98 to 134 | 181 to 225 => -3.52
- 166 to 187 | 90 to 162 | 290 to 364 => -0.01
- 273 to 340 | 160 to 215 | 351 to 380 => 1.86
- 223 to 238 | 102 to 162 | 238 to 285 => 0.61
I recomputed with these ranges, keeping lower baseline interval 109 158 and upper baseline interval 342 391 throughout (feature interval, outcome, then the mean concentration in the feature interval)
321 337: 0.03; 17.7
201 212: -0.01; 18.1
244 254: 0.07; 16.9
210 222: 0.01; 17.7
